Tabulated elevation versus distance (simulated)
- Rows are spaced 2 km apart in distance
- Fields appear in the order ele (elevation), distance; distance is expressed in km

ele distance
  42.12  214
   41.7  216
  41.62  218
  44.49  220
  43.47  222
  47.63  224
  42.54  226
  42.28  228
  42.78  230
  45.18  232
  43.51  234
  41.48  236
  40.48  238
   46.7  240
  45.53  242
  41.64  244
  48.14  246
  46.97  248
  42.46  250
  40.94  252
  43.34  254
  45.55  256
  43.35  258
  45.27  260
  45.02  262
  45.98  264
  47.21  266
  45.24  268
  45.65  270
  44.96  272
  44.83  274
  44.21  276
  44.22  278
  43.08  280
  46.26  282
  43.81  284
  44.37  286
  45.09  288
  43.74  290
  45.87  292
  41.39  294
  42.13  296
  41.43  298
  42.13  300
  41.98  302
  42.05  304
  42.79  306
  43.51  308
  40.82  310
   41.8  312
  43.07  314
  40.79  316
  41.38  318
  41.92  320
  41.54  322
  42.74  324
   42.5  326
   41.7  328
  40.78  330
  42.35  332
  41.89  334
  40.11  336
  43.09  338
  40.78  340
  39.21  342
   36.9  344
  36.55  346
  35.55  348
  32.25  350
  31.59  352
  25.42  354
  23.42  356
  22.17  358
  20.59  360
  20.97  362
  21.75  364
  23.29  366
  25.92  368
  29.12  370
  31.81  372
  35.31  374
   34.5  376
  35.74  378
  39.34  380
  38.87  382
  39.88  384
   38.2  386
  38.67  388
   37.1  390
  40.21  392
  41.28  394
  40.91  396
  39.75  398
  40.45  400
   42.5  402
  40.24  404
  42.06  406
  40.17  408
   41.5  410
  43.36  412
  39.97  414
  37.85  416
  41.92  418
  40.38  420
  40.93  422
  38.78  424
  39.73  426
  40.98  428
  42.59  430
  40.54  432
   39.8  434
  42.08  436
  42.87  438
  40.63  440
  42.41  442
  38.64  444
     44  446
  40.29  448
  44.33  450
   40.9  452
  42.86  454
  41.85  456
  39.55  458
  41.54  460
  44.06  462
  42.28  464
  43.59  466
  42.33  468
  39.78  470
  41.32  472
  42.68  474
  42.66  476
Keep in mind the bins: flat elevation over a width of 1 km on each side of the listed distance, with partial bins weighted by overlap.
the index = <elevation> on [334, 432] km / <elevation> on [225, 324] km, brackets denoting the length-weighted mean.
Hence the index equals 0.8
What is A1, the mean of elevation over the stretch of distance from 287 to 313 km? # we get 42.7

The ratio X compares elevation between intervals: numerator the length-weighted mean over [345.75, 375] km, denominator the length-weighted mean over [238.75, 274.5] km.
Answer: 0.6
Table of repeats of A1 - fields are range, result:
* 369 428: 39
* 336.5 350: 38.3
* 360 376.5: 27.2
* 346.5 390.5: 31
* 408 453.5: 41.1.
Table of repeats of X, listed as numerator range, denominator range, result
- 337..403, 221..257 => 0.77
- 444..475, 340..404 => 1.24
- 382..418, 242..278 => 0.90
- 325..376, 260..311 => 0.75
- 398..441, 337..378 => 1.33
